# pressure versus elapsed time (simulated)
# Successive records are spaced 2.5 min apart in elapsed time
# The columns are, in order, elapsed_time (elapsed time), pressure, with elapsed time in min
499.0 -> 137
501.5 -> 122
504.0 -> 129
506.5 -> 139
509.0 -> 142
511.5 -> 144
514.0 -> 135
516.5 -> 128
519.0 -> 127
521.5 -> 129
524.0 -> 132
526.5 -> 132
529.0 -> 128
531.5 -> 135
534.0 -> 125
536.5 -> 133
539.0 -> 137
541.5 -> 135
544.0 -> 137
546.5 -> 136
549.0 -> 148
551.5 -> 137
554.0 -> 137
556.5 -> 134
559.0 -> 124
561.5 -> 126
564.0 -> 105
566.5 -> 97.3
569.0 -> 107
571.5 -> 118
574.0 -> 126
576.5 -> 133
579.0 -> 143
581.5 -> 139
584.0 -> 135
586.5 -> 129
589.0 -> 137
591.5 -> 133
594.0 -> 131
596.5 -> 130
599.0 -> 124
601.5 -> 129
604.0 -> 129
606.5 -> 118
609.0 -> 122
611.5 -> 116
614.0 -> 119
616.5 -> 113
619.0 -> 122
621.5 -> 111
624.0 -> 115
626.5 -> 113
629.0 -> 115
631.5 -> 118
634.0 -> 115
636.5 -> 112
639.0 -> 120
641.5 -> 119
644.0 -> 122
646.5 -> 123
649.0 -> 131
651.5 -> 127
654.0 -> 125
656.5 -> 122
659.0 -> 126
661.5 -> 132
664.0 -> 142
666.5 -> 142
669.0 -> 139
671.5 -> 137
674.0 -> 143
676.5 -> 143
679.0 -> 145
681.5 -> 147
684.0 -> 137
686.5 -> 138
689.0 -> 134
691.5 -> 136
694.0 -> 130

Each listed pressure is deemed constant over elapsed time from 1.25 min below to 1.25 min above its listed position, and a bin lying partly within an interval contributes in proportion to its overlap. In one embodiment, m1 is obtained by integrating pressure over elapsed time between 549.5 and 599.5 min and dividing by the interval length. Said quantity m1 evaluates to 128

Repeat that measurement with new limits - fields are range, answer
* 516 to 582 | 129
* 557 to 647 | 122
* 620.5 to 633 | 114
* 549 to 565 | 129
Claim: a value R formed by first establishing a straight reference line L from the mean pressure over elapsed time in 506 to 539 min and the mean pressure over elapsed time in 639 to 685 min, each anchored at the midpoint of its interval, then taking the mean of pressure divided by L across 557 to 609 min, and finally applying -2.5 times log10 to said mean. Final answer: 0.06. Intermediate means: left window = 133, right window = 133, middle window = 126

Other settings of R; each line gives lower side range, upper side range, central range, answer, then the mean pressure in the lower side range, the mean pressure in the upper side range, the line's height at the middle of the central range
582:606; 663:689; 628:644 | 0.16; 131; 141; 136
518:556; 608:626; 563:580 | 0.07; 134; 117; 126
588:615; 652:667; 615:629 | 0.12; 126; 131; 128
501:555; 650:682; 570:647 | 0.10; 134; 136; 135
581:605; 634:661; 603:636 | 0.09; 131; 123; 127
